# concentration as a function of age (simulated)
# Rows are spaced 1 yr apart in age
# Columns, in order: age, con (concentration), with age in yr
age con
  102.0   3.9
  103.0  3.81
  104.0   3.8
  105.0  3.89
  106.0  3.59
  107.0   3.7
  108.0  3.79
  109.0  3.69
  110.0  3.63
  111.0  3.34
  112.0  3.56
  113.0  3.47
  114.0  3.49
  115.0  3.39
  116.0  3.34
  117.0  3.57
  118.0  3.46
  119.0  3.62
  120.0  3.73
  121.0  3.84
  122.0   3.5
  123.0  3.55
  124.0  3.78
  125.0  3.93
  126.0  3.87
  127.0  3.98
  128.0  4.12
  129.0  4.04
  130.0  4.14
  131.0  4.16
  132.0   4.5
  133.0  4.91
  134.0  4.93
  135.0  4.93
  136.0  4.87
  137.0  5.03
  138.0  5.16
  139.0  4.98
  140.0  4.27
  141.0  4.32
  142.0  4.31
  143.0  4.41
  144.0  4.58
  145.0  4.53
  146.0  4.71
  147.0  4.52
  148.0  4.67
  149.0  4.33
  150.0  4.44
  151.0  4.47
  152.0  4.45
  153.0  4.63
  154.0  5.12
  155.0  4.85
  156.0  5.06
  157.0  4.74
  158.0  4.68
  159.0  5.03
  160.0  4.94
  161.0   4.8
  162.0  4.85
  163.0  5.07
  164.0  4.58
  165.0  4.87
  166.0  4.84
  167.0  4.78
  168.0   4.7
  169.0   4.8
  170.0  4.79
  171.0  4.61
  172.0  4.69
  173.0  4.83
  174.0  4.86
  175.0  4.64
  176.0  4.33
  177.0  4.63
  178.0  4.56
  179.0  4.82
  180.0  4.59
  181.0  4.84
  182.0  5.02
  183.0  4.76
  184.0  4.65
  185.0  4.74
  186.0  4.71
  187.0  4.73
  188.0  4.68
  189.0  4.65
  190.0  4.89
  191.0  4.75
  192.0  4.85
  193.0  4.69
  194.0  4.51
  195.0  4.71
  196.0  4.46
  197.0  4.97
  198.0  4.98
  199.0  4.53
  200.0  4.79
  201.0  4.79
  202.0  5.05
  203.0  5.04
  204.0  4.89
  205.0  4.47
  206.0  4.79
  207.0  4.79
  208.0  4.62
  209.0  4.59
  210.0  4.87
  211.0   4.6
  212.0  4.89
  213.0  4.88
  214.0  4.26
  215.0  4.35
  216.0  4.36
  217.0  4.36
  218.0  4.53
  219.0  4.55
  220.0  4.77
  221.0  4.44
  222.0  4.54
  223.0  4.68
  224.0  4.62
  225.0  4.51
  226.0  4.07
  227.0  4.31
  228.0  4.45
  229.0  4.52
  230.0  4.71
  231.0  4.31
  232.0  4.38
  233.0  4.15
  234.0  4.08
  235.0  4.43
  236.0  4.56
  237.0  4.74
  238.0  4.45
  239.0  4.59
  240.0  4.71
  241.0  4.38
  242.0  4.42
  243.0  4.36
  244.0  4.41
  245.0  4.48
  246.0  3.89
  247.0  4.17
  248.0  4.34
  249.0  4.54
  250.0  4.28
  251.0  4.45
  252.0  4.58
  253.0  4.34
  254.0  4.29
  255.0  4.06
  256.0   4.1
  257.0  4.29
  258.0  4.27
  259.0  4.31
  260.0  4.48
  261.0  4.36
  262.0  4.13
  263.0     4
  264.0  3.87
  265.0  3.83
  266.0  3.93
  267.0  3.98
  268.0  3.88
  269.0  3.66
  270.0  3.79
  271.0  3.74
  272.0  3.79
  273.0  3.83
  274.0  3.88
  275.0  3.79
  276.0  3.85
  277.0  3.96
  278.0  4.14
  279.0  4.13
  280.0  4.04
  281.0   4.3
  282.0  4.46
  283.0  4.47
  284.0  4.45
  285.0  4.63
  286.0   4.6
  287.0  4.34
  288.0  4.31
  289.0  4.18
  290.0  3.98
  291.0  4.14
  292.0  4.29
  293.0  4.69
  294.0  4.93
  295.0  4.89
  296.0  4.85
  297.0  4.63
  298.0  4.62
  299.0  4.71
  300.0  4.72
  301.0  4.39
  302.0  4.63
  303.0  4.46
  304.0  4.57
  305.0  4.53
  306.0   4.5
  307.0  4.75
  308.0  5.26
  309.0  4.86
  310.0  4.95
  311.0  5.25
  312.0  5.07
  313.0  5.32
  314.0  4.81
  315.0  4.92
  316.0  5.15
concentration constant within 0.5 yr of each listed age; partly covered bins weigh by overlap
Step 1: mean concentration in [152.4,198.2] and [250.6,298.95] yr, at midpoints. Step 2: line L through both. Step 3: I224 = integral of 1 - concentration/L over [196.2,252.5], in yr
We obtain -0.5 yr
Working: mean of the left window 4.76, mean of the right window 4.22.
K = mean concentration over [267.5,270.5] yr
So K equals 3.78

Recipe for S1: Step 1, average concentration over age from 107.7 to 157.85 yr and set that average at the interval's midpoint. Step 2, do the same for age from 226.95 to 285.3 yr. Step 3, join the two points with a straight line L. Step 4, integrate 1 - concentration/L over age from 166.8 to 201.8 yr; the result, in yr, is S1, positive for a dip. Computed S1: -4.2 yr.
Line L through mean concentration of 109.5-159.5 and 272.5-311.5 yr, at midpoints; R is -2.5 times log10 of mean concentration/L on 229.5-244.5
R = -0.01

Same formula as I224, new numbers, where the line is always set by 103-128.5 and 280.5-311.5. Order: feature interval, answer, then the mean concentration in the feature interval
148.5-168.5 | -4.50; 4.76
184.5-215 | -4.73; 4.73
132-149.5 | -4.03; 4.67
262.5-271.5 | 1.19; 3.85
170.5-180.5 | -1.72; 4.66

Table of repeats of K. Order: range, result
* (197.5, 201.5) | 4.77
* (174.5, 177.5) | 4.53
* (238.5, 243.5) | 4.49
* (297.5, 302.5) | 4.61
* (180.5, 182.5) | 4.93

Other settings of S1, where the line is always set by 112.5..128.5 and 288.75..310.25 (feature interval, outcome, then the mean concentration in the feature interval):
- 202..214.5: -1.84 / 4.74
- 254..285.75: 2.66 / 4.08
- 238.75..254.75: -0.17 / 4.38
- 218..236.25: -0.94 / 4.45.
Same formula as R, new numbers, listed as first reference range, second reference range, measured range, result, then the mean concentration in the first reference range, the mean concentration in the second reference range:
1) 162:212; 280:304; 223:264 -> 0.061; 4.75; 4.5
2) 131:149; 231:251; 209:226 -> -0.027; 4.66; 4.39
